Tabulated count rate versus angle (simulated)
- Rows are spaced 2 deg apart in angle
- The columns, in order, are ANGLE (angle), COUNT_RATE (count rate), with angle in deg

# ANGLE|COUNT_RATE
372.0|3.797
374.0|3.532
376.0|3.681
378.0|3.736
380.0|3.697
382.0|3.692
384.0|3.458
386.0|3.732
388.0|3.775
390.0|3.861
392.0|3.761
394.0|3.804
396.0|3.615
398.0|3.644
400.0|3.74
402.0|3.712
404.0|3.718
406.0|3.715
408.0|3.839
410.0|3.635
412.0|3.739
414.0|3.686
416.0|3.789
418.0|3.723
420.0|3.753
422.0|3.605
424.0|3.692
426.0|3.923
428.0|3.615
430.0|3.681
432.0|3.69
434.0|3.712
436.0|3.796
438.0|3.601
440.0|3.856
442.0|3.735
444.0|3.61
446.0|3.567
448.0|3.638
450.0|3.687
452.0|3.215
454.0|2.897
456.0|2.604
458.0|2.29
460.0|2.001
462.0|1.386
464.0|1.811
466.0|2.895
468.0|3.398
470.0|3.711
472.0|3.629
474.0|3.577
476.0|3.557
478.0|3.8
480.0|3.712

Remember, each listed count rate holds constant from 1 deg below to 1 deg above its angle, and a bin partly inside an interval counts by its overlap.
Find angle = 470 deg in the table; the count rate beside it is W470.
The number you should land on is 3.711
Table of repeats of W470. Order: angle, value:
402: 3.712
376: 3.681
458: 2.29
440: 3.856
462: 1.386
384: 3.458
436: 3.796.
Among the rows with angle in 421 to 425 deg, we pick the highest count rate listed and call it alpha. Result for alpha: 3.692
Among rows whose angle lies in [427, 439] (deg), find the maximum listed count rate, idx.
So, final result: 3.796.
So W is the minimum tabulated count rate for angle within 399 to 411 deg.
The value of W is 3.635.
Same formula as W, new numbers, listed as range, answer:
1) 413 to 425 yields 3.605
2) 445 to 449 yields 3.567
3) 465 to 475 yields 2.895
